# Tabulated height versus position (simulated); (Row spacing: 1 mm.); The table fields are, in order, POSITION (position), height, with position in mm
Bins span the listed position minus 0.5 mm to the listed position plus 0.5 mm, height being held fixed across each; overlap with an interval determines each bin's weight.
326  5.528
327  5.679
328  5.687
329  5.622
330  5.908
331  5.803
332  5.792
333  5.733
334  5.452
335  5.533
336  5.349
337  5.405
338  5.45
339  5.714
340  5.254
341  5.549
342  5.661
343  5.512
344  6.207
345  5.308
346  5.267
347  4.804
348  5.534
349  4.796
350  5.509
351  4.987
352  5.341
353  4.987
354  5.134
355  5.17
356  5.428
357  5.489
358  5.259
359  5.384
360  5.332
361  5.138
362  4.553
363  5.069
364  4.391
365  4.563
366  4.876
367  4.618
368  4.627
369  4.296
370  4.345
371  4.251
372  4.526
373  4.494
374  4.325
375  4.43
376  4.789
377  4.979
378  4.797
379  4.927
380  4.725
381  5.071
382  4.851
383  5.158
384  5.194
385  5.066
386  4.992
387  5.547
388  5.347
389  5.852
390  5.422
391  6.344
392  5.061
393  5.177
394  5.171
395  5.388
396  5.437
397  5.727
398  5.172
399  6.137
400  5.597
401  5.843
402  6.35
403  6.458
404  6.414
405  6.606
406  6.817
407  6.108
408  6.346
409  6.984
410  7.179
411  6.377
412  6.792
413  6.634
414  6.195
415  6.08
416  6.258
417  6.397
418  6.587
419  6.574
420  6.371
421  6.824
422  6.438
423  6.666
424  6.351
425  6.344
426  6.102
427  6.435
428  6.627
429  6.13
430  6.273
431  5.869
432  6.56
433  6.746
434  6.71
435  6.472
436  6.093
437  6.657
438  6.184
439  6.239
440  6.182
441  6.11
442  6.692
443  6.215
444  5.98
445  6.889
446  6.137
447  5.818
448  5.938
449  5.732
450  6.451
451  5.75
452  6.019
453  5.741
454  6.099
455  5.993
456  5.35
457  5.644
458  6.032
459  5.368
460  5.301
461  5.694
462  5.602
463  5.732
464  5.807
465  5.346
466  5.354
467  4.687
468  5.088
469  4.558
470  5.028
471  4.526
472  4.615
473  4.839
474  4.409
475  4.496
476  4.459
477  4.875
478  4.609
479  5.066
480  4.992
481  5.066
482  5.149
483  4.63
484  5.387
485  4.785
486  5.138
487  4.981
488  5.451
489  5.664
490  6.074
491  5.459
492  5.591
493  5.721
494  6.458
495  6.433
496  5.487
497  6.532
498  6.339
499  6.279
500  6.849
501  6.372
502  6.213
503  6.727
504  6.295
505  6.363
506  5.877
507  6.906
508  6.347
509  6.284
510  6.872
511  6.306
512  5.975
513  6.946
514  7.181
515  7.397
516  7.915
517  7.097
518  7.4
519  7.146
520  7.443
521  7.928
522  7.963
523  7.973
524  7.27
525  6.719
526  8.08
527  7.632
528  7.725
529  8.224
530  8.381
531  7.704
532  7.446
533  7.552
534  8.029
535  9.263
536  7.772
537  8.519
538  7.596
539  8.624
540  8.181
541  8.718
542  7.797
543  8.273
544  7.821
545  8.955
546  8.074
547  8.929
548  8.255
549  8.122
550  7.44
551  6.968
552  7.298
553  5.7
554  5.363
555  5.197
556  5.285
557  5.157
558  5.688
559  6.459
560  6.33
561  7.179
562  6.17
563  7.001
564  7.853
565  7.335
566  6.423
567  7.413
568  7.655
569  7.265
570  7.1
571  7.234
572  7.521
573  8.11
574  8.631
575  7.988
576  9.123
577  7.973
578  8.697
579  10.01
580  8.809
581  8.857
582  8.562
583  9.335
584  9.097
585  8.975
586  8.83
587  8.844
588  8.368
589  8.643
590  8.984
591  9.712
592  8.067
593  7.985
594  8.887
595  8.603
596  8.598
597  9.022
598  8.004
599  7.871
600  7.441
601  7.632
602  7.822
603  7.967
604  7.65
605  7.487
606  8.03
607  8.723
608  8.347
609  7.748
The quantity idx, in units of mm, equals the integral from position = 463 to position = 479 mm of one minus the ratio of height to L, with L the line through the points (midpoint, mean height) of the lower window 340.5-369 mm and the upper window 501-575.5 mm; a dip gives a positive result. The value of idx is 4.0 mm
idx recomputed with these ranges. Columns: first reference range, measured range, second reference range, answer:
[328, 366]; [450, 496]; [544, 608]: 9.42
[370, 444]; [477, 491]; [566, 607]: 3.58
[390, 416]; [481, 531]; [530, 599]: 4.77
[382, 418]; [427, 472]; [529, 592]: 4.21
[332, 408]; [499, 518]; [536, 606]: 1.03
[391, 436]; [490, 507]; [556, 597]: 2.23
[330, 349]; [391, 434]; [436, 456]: -2.17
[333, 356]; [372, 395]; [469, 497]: 1.05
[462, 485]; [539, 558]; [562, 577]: -0.87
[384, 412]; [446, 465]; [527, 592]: 2.30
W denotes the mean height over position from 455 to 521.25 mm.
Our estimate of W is 5.81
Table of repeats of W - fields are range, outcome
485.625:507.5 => 6.06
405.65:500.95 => 5.88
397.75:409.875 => 6.29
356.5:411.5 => 5.33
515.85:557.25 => 7.61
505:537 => 7.38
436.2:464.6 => 5.98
